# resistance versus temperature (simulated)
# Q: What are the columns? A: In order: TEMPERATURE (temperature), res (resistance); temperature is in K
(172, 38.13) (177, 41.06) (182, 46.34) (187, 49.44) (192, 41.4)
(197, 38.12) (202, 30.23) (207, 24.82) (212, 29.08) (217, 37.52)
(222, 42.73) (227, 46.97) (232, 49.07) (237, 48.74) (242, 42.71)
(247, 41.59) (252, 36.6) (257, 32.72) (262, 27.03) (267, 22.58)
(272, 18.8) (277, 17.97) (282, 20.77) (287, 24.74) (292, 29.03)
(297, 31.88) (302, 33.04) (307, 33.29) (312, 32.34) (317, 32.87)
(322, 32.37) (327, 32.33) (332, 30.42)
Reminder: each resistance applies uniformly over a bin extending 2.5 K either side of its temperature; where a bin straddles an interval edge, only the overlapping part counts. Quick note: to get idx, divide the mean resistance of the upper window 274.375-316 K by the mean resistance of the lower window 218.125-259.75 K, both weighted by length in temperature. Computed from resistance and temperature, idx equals 0.66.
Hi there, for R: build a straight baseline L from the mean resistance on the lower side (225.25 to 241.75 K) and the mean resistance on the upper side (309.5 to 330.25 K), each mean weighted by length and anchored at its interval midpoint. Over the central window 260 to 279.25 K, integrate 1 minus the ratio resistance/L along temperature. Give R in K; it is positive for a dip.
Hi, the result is 9.2 K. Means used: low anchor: 47.6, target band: 21.5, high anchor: 32.4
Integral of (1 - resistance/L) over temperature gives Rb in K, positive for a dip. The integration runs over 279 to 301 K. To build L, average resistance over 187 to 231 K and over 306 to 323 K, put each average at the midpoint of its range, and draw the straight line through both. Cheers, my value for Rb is 4.5 K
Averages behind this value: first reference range 37.5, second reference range 32.7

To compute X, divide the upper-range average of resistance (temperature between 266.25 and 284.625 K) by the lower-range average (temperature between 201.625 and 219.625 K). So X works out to 0.65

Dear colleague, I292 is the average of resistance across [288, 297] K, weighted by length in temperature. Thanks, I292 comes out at 29.1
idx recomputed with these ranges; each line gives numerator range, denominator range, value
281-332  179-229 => 0.79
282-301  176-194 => 0.62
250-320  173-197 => 0.65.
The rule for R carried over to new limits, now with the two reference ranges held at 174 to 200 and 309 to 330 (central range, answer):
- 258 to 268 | 2.87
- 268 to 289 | 8.86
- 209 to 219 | 1.99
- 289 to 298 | 1.19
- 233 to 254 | -2.47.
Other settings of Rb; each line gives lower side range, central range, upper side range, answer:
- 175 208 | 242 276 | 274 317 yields 2.11 K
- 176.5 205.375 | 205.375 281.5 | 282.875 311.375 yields 2.69 K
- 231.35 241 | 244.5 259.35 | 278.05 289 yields 0.89 K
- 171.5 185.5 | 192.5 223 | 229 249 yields 7.19 K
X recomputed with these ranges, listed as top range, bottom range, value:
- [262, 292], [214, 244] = 0.50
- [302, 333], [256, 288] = 1.41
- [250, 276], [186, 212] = 0.76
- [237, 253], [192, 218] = 1.29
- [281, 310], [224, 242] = 0.62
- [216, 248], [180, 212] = 1.19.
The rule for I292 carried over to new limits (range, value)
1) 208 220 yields 32.6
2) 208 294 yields 33.3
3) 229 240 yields 48.5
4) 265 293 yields 22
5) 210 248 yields 42.5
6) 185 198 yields 43.3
